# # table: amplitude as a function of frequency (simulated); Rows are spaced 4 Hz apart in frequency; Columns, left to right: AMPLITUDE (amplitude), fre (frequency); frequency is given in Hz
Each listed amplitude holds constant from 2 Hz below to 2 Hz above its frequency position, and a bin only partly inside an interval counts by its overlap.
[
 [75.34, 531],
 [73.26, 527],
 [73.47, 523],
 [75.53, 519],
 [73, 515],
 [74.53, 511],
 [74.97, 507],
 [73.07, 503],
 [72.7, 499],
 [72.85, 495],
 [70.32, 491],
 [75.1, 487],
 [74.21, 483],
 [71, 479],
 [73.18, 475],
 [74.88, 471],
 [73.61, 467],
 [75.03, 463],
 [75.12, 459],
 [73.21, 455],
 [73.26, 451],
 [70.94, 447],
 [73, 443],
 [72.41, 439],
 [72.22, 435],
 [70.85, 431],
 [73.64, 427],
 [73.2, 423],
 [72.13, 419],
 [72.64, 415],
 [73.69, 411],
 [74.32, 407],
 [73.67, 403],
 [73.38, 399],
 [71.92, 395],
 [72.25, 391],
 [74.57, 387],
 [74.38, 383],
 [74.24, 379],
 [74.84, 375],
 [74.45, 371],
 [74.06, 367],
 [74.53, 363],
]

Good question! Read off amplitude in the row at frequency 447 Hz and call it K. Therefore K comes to 70.94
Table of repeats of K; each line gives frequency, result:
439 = 72.41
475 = 73.18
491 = 70.32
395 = 71.92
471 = 74.88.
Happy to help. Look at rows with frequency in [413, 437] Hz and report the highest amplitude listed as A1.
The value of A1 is 73.64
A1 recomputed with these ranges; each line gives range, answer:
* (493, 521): 75.53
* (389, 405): 73.67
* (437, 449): 73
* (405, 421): 74.32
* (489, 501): 72.85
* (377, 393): 74.57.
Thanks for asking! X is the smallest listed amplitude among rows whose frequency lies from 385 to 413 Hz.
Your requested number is 71.92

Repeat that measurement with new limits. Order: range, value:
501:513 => 73.07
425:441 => 70.85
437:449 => 70.94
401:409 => 73.67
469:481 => 71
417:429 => 72.13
